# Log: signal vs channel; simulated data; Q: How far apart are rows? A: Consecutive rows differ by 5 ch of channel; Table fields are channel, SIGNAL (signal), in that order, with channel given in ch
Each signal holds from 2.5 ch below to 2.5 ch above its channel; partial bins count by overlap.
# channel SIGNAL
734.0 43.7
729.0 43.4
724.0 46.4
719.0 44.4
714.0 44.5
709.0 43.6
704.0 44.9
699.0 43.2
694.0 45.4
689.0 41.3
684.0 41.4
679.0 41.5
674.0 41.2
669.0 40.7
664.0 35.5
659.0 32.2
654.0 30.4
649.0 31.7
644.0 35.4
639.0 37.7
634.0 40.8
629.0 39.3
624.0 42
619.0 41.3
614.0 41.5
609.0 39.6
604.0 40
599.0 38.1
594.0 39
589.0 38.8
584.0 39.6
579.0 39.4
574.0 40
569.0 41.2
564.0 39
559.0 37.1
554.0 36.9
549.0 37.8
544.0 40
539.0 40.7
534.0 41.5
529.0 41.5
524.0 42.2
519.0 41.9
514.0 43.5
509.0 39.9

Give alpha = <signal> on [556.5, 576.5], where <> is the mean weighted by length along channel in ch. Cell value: 39.3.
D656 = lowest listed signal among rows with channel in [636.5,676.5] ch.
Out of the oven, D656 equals 30.4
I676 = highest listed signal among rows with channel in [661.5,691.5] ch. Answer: 41.5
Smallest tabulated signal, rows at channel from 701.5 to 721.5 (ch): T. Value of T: 43.6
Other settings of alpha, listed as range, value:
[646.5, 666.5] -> 32.5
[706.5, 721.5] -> 44.2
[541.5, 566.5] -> 38.2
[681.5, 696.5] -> 42.7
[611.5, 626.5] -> 41.6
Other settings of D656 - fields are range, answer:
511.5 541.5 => 40.7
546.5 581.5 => 36.9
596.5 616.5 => 38.1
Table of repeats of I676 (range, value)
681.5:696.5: 45.4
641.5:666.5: 35.5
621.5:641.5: 42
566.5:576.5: 41.2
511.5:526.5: 43.5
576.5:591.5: 39.6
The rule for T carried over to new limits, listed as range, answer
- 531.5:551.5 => 37.8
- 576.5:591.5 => 38.8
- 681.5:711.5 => 41.3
